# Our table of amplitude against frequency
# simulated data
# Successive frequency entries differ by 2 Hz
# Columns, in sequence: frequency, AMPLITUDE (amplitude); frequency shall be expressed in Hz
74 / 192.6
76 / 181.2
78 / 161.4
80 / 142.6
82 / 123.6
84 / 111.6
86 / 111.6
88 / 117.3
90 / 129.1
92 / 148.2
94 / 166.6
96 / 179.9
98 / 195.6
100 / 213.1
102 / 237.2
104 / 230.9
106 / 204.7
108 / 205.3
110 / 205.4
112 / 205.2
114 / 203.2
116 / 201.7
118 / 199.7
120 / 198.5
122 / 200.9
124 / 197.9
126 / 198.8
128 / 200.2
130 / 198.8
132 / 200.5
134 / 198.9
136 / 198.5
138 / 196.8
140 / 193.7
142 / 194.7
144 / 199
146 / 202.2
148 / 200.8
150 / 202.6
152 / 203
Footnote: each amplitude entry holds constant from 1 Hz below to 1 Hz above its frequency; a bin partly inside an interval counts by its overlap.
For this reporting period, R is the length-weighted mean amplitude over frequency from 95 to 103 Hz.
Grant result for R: 206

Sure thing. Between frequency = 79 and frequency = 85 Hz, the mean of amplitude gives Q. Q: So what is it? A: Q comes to 126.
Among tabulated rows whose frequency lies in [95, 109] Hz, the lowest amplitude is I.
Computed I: 179.9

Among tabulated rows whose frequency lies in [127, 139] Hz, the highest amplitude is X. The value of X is 200.5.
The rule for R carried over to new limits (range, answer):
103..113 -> 210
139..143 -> 194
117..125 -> 199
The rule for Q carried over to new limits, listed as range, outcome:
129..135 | 199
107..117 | 204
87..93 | 132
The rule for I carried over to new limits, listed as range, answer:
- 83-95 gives 111.6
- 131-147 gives 193.7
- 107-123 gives 198.5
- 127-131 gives 198.8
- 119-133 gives 197.9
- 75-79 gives 161.4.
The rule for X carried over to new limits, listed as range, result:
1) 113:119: 203.2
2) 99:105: 237.2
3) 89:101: 213.1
